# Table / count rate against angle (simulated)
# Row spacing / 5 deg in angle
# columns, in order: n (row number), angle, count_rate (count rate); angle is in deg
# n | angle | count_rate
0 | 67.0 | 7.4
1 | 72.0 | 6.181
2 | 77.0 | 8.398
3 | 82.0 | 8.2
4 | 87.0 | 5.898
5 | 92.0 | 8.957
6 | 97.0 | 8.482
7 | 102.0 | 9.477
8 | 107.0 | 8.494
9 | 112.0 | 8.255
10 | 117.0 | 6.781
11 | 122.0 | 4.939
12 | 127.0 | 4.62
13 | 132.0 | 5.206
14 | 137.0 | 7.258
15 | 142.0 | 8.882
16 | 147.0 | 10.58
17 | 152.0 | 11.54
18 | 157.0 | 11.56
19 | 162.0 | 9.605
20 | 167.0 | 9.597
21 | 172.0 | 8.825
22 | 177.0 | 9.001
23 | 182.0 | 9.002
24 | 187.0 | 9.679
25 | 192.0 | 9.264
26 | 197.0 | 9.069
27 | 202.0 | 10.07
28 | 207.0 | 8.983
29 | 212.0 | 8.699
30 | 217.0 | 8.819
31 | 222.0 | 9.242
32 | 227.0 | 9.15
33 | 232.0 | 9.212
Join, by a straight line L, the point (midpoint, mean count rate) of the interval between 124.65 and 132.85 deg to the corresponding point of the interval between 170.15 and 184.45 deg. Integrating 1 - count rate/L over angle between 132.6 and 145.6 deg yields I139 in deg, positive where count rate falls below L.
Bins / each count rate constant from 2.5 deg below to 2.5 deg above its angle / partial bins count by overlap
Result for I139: -4.71 deg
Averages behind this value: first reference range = 4.86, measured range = 7.86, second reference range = 8.95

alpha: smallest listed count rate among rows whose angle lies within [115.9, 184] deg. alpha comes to 4.62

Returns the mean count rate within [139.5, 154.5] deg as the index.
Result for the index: 10.3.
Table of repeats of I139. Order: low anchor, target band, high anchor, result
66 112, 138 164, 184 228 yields -4.9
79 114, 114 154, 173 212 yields 5.7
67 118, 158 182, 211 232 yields -2.2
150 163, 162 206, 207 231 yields 3.4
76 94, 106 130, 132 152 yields 5.3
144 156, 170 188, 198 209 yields 1.9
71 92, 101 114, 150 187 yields -0.8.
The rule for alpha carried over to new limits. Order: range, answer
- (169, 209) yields 8.825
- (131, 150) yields 5.206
